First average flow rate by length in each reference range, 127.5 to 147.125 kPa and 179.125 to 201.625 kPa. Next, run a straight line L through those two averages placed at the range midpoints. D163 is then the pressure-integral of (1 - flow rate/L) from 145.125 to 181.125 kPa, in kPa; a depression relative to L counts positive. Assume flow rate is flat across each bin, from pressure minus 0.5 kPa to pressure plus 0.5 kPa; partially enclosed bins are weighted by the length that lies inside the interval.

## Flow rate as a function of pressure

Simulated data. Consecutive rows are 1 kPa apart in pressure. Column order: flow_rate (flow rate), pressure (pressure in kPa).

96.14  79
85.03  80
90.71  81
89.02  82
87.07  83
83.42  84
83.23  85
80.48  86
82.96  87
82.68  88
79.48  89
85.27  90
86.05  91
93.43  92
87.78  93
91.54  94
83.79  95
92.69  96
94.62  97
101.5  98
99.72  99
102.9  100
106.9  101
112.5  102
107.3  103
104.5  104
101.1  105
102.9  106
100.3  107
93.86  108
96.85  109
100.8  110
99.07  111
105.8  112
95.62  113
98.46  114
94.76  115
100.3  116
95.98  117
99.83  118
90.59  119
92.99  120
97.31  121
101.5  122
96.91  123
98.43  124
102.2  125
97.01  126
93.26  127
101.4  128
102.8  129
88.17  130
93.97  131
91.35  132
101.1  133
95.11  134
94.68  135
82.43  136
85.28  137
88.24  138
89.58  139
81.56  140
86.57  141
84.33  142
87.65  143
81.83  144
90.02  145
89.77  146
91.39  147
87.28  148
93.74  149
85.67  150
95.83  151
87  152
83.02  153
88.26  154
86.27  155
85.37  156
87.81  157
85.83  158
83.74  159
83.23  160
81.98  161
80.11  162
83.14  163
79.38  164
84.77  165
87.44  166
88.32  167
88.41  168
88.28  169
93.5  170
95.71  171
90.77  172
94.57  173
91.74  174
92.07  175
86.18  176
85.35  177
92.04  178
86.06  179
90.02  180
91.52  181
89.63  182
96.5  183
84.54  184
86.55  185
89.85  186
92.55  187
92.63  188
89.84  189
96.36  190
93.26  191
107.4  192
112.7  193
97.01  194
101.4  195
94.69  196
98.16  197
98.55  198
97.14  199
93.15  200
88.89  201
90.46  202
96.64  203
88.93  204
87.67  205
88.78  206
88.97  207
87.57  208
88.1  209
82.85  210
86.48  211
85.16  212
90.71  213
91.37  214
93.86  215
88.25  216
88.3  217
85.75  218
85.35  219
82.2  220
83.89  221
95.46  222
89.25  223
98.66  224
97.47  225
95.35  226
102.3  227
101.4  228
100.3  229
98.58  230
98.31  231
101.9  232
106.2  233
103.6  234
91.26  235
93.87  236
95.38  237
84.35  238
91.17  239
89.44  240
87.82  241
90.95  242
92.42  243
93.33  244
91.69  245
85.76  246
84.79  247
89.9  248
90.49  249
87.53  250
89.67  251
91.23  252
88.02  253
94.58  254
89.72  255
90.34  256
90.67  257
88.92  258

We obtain 1.7 kPa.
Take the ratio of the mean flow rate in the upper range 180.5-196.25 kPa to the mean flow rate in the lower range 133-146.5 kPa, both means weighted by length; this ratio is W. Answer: 1.08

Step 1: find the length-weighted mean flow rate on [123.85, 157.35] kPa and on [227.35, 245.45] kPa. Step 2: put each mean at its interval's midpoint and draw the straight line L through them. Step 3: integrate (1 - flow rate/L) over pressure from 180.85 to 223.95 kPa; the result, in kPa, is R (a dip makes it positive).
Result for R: 0.8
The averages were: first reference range 90.5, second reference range 95.2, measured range 91.7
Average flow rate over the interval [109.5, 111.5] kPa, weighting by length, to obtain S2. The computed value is 99.9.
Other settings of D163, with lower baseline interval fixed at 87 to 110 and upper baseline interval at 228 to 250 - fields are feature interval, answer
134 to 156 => 1.7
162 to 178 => 1.0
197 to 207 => 0.2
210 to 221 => 0.8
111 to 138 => -0.2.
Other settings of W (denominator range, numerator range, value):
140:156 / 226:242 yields 1.10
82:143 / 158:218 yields 0.96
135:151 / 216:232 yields 1.07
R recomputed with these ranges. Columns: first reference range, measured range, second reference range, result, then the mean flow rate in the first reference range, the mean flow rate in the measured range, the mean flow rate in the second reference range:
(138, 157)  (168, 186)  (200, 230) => -0.3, 87.5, 90.2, 90.9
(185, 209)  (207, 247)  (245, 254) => -0.4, 94.2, 92.1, 88.9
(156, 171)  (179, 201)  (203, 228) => -1.7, 85.8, 94.6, 90.1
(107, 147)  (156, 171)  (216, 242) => 1.3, 94.1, 85.8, 93.7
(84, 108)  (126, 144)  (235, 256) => 0.4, 93.8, 90.9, 90.1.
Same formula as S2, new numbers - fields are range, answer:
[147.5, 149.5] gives 90.5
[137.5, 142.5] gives 86.1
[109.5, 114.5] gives 100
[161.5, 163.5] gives 81.6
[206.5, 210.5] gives 86.9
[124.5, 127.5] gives 97.5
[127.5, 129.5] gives 102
